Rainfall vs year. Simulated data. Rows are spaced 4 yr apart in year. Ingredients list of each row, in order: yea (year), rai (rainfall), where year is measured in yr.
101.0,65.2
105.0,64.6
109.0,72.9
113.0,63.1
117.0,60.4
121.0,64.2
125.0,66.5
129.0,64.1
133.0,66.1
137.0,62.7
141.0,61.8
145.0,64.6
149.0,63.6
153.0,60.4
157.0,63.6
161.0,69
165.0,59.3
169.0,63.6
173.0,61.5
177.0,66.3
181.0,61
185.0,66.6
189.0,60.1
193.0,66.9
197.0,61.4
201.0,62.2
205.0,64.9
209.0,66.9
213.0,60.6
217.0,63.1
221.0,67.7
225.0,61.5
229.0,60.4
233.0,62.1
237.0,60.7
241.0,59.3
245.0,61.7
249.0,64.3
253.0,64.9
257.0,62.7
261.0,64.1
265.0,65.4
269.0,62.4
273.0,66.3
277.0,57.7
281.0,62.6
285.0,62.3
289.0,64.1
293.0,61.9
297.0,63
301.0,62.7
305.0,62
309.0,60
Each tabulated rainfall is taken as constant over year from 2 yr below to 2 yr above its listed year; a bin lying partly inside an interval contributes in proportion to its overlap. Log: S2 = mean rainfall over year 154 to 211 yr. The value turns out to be 63.7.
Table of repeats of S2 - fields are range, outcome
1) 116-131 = 64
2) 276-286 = 61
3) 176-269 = 63.2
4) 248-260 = 63.9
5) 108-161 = 64.2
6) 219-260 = 62.6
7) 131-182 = 63.4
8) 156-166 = 64.5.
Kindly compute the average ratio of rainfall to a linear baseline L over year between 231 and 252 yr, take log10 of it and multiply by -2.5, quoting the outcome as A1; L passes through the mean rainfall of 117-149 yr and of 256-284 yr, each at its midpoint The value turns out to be 0.03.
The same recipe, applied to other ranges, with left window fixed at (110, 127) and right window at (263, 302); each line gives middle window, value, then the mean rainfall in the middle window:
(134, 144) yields 0.02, 62.9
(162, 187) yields 0.01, 63.3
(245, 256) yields -0.01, 63.9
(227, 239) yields 0.04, 61.1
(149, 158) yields 0.03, 62.2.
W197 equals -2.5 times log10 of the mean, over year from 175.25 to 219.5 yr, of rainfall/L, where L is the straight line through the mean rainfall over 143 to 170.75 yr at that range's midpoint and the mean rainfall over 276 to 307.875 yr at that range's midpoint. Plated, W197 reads -0.01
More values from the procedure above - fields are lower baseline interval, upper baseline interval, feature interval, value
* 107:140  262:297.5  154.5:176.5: 0.01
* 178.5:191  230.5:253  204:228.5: -0.03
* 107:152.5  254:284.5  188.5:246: 0.01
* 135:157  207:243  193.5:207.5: -0.01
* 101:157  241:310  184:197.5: 0.00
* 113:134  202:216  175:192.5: 0.00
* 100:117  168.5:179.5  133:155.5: 0.03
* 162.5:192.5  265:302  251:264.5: -0.02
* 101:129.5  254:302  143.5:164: 0.01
